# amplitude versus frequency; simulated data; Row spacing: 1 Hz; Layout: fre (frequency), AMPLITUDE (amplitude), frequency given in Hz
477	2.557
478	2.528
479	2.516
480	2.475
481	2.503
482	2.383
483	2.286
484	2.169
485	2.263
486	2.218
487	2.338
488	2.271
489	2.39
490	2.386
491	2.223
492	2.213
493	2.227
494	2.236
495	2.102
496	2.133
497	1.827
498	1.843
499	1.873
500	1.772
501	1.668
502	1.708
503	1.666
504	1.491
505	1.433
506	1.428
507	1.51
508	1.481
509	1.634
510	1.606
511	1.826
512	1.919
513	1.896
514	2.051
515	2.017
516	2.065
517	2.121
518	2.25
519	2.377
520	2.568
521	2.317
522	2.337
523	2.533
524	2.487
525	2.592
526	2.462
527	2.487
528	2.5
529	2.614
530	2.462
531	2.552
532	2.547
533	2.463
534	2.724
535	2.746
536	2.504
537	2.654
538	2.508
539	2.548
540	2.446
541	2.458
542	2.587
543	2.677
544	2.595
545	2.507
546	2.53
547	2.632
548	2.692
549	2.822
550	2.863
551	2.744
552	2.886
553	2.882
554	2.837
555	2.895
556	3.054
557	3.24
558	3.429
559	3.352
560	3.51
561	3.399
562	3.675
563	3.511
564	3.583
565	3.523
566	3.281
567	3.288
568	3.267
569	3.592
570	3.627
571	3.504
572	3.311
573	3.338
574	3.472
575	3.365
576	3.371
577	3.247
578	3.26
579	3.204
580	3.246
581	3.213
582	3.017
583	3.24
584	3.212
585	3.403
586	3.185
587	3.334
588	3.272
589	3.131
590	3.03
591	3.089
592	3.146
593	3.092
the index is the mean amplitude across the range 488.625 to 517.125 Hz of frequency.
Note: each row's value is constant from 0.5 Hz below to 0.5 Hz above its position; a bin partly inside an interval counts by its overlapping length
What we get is 1.88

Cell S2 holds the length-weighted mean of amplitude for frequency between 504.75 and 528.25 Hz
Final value 2.08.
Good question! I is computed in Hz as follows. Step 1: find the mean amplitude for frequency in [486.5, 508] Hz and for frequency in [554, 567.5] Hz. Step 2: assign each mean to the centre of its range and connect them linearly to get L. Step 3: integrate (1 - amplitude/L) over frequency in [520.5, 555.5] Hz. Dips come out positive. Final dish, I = 2.8 Hz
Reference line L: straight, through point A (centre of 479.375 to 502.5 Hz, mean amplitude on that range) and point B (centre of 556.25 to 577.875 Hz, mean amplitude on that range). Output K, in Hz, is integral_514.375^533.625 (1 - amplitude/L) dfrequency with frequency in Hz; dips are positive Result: 2.1 Hz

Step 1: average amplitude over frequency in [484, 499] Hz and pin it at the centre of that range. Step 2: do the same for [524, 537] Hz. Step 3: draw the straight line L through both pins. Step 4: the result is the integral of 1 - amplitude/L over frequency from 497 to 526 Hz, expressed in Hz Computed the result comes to 5.2 Hz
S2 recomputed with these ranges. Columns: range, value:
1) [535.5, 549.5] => 2.58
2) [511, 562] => 2.61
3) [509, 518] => 1.94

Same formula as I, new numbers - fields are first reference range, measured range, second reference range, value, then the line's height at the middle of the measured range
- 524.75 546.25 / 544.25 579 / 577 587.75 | -2.96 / 2.93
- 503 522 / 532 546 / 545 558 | -0.16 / 2.54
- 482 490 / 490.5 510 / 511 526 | 3.97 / 2.27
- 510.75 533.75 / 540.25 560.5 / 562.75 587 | 0.17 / 2.87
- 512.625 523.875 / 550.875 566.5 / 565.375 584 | -1.18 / 3.02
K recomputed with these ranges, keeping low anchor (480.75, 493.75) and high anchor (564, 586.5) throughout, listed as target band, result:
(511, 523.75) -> 2.20 Hz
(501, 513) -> 4.29 Hz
